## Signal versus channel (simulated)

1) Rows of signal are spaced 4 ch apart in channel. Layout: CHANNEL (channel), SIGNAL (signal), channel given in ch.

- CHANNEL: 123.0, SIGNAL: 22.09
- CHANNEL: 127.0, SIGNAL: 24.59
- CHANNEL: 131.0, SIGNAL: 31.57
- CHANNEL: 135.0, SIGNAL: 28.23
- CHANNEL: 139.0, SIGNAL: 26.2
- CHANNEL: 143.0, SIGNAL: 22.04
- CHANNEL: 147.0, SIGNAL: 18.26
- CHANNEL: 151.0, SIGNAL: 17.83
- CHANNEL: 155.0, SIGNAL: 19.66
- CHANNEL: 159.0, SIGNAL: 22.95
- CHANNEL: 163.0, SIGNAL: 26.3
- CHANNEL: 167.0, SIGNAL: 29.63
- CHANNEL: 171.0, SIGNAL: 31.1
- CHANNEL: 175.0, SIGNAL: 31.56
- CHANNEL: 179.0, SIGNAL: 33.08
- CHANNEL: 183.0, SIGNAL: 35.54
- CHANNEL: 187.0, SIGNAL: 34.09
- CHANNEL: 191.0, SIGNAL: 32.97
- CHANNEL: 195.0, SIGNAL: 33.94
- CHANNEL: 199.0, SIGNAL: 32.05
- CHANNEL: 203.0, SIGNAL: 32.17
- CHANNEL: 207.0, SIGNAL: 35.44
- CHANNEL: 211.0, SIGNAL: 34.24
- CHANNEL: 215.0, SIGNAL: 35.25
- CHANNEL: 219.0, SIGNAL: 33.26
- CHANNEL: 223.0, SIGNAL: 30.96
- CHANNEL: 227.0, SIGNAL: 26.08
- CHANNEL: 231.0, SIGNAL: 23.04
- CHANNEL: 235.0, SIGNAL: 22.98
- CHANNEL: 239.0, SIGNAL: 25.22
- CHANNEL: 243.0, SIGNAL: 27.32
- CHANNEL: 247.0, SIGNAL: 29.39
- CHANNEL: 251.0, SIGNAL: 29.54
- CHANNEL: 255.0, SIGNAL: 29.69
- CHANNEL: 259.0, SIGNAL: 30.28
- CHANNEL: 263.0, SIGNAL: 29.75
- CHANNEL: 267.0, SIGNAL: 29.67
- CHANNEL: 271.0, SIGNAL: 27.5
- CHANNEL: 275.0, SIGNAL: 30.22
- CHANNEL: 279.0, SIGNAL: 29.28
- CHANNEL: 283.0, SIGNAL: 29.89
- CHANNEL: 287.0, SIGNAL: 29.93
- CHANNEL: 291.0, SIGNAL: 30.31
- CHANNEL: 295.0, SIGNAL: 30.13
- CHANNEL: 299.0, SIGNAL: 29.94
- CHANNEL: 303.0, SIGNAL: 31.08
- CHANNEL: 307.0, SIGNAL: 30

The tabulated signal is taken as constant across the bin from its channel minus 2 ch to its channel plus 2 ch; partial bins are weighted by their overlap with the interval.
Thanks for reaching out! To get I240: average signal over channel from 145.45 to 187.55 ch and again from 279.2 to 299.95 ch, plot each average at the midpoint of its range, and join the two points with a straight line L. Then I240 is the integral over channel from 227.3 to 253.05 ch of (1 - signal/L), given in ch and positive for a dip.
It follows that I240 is 2.3 ch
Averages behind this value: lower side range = 27.1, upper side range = 30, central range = 26.2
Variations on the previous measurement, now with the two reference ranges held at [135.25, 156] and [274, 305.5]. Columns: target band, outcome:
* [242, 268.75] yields -1.35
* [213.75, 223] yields -2.74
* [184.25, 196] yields -4.69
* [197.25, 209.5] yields -4.10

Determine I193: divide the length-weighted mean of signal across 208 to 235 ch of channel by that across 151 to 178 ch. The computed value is 1.1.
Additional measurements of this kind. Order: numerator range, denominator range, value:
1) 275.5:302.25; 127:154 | 1.25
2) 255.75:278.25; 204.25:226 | 0.88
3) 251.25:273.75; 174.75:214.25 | 0.87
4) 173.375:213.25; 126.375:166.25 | 1.40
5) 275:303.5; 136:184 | 1.15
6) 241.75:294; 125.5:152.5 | 1.22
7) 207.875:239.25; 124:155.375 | 1.24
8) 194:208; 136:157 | 1.57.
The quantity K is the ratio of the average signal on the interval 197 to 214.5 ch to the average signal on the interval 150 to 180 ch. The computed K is 1.26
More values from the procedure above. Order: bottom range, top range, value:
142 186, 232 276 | 1.06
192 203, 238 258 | 0.87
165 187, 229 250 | 0.80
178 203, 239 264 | 0.86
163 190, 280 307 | 0.94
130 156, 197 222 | 1.45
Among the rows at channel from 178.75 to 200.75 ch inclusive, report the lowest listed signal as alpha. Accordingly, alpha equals 32.05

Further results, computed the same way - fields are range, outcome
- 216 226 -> 30.96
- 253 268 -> 29.67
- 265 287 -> 27.5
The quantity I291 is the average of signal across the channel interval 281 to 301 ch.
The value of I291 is 30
